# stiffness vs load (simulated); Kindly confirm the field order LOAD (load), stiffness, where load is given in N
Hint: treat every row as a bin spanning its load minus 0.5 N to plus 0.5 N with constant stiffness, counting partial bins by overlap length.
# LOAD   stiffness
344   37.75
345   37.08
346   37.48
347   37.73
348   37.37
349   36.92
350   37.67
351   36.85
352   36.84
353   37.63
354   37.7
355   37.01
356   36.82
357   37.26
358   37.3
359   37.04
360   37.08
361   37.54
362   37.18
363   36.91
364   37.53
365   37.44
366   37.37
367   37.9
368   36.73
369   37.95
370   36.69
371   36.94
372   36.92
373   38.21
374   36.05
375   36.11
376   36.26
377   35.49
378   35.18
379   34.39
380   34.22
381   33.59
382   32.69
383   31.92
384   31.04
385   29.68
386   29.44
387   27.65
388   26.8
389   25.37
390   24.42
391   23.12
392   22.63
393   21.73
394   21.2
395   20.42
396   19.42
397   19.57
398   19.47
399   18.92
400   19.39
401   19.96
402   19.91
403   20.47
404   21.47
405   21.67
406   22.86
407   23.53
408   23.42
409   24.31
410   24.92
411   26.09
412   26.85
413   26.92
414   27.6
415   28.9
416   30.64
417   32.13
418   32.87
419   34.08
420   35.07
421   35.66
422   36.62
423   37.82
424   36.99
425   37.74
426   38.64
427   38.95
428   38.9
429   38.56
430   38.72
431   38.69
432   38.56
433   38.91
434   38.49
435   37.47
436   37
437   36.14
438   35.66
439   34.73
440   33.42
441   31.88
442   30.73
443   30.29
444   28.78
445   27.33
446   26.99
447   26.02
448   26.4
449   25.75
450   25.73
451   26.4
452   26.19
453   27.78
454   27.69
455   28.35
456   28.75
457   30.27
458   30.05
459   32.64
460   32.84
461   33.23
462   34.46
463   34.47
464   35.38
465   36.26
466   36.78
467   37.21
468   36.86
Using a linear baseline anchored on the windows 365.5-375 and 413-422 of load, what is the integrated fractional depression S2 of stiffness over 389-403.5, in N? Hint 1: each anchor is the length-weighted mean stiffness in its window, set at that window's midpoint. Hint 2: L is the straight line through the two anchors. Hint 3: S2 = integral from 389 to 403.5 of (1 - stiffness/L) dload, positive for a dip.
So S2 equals 5.7 N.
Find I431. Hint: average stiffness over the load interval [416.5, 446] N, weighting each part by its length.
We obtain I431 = 35.4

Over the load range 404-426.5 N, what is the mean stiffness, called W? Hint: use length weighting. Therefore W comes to 30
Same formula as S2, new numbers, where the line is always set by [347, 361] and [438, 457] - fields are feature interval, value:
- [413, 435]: -3.5 N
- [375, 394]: 2.7 N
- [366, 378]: -0.4 N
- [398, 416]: 4.9 N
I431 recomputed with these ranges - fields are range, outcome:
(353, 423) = 30.4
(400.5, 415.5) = 23.9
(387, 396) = 23.2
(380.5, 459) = 29.2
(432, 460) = 30.9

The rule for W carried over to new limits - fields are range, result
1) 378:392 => 29.5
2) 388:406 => 21.3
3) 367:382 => 36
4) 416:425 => 35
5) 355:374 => 37.2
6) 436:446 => 32.1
